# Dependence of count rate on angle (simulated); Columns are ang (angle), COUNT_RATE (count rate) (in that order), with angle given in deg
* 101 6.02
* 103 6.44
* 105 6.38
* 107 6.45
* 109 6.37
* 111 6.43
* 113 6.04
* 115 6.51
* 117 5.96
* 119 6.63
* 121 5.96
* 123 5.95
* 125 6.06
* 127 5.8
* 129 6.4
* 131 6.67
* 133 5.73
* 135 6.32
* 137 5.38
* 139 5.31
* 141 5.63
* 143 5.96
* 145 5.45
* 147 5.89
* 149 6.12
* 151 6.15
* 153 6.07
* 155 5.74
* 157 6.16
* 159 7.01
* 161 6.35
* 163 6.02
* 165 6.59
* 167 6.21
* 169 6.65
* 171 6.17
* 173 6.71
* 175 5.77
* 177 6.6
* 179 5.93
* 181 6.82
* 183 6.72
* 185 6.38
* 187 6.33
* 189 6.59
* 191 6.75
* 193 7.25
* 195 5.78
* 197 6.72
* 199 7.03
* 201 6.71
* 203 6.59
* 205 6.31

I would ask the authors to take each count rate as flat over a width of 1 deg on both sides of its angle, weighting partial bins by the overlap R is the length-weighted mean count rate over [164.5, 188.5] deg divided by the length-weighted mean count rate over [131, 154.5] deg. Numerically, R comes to 1.09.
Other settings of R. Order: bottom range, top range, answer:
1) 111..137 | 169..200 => 1.06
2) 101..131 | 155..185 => 1.02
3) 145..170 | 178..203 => 1.06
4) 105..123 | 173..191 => 1.02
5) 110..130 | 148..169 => 1.01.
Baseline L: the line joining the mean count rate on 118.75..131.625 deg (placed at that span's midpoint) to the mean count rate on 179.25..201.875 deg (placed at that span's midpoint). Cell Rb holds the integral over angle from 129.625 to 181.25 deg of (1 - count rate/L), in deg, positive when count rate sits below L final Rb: 2.1 deg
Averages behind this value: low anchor 6.17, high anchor 6.62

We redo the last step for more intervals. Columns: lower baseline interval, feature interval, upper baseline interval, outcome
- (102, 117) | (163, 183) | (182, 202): 0.5 deg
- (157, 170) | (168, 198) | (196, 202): 0.8 deg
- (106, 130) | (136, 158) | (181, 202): 2.0 deg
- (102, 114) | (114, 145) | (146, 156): 0.9 deg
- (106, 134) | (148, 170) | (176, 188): 0.3 deg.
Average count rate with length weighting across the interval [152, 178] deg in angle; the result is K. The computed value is 6.31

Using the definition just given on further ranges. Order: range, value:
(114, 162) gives 6.05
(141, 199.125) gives 6.32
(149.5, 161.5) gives 6.24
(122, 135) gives 6.12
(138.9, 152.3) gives 5.83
